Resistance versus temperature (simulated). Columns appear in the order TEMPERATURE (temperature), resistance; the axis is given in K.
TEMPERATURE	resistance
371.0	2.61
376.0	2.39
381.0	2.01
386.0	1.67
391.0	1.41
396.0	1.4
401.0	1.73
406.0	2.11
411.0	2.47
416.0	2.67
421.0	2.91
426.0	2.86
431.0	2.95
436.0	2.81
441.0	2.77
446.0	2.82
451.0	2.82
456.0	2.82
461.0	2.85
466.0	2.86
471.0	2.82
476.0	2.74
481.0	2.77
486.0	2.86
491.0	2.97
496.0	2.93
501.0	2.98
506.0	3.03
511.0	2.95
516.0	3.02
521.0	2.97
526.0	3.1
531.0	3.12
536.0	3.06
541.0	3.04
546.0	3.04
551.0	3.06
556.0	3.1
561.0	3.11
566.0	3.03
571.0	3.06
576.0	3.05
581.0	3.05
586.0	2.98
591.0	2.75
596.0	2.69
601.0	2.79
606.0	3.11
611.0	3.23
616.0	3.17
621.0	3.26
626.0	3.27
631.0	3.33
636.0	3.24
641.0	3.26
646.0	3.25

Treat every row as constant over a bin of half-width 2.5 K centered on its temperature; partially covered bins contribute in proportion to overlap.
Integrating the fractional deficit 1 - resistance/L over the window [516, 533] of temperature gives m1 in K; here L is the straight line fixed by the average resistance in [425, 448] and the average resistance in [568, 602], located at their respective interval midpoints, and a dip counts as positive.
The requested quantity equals -1.0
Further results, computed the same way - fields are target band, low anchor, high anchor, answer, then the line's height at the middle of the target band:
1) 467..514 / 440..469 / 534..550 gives 0.4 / 2.92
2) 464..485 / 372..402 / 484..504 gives -0.5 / 2.73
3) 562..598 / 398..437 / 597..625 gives 0.6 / 3.01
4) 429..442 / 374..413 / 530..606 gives -4.2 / 2.15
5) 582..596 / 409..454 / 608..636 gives 1.4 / 3.17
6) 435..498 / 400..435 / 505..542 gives -1.1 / 2.79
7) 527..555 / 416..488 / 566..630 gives -1.0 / 2.96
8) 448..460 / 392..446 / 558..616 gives -1.2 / 2.57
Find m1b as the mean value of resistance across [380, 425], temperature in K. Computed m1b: 2.07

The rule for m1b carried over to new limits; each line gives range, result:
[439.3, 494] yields 2.83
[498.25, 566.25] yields 3.04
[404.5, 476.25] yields 2.76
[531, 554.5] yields 3.06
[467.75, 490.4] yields 2.81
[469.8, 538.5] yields 2.95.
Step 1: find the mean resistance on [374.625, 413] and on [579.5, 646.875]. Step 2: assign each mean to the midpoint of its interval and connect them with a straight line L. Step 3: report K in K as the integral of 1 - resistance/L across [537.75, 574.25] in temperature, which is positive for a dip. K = -3.76 K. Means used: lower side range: 1.88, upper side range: 3.1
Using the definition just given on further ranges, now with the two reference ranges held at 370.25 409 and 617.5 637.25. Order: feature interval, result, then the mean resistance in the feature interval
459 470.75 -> -2.62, 2.85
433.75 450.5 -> -4.61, 2.8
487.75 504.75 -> -3.04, 2.96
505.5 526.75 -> -3.07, 3.01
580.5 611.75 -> 1.73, 2.92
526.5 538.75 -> -1.67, 3.09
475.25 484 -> -1.27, 2.76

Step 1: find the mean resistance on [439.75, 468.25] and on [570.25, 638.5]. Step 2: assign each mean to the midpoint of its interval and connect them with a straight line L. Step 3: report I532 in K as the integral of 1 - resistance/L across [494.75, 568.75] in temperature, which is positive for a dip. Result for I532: -2.2 K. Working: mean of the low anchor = 2.83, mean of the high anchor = 3.07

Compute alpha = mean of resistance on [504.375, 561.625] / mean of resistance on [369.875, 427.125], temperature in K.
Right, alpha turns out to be 1.41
